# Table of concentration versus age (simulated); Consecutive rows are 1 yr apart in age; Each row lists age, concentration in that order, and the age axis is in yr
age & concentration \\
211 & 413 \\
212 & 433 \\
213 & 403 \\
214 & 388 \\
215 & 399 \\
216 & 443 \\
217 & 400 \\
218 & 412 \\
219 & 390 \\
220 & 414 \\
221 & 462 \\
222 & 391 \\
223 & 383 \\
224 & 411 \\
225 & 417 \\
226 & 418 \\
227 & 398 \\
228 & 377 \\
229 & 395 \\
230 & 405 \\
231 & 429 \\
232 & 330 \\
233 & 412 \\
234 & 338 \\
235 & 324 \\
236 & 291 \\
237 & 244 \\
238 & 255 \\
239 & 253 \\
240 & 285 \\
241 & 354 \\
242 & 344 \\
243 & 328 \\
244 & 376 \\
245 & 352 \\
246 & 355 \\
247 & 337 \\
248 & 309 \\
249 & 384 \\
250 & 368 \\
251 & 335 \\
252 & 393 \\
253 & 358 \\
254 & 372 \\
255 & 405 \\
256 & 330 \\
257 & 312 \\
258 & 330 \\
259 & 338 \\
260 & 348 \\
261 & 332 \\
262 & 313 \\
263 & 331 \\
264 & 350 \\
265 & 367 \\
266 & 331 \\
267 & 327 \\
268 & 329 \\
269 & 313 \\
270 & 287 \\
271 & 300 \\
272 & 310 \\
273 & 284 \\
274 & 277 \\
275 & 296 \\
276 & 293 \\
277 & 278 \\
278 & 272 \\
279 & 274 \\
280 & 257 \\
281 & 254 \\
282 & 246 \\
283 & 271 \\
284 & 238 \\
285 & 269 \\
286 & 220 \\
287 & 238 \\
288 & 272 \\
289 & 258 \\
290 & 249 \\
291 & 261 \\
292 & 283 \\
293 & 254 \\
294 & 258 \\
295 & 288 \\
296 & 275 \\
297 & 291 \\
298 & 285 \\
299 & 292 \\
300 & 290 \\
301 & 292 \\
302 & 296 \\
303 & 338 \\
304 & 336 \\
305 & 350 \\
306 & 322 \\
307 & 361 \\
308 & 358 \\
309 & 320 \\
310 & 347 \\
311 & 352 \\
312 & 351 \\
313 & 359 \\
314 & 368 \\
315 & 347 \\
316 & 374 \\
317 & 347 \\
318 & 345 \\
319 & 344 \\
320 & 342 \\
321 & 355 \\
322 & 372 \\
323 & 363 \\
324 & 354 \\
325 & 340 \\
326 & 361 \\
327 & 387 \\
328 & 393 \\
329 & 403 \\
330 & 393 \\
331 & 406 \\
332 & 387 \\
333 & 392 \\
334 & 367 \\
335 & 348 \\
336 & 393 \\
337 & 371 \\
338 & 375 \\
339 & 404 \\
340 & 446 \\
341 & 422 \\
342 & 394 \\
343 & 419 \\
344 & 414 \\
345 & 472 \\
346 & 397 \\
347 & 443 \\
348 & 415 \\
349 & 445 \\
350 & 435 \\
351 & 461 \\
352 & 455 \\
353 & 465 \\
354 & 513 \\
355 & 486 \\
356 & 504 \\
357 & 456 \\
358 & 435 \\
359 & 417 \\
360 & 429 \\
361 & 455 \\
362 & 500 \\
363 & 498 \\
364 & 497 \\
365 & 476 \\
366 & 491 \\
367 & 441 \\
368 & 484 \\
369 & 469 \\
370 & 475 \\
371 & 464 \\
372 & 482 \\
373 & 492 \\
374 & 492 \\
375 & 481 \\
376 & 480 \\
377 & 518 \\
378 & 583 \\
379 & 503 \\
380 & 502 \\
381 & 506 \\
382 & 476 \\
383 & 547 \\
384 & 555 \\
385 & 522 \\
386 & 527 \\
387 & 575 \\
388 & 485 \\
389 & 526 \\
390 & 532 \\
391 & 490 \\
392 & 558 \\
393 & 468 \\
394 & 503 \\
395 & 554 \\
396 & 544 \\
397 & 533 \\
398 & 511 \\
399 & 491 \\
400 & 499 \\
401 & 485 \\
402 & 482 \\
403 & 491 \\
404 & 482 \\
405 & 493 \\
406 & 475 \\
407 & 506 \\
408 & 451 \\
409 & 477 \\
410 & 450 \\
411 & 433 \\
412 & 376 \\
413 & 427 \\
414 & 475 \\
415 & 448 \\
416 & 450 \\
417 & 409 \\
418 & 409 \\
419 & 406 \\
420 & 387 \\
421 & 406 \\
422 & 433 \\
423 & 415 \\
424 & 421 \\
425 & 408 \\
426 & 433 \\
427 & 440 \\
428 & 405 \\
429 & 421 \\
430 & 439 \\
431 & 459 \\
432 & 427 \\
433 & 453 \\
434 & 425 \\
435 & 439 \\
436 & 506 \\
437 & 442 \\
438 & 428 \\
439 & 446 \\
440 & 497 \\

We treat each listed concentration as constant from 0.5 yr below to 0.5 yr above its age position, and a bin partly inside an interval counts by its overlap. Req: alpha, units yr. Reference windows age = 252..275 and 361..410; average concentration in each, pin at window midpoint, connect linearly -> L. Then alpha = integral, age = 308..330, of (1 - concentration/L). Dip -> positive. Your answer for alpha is 2.6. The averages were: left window 330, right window 500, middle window 359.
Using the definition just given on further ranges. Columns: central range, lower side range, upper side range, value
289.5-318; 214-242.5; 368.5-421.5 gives 7.2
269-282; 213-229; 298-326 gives 3.0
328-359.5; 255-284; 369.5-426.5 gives -1.2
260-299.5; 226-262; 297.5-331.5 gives 7.0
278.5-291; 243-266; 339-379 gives 4.2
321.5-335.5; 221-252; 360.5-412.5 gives 2.1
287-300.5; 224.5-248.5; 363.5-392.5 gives 4.6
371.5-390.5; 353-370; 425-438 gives -2.2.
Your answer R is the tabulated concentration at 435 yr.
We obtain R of 439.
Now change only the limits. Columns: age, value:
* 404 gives 482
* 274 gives 277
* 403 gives 491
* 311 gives 352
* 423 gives 415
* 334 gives 367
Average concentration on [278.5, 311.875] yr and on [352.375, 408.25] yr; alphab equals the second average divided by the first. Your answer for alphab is 1.72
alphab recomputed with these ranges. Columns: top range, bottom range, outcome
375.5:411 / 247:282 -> 1.58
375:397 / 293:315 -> 1.63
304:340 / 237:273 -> 1.10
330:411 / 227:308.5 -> 1.50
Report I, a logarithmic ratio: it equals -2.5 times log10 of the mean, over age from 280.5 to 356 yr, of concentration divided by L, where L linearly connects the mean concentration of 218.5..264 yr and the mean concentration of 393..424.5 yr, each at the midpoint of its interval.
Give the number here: 0.15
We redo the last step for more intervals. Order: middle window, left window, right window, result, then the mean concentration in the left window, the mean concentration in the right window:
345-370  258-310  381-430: -0.15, 296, 473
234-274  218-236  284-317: 0.09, 391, 304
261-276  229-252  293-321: 0.06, 339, 326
